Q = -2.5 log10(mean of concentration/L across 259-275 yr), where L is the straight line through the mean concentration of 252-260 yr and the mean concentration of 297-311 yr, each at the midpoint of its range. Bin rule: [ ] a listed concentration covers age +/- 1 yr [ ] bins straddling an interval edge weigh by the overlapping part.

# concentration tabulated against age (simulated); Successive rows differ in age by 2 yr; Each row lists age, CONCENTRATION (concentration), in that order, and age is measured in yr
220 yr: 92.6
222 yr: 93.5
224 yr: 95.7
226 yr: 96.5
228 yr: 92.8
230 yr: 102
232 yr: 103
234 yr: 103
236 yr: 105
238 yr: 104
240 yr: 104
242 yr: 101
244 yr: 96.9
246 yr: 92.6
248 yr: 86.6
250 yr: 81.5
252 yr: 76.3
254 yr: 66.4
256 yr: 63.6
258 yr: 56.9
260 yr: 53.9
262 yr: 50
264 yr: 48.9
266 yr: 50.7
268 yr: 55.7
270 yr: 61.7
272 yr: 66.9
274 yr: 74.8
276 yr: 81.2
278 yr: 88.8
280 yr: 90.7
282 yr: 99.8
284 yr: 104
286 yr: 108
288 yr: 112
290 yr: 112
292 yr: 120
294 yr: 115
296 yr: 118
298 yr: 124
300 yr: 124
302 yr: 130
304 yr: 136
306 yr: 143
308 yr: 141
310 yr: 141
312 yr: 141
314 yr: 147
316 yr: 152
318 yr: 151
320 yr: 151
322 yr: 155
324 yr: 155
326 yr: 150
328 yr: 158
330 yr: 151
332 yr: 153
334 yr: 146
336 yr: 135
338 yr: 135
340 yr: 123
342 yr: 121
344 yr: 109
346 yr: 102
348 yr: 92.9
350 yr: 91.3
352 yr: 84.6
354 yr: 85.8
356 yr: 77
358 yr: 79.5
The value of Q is 0.35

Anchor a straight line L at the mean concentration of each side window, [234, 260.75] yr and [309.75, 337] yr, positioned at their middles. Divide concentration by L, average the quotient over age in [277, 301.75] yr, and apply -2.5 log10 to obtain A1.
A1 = 0.10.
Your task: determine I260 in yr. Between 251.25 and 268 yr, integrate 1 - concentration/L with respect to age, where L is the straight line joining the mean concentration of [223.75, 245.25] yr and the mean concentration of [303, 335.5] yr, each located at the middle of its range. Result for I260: 8.2 yr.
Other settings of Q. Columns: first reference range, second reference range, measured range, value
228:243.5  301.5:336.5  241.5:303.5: 0.37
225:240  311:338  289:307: 0.09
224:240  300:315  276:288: 0.27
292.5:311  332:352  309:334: -0.21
